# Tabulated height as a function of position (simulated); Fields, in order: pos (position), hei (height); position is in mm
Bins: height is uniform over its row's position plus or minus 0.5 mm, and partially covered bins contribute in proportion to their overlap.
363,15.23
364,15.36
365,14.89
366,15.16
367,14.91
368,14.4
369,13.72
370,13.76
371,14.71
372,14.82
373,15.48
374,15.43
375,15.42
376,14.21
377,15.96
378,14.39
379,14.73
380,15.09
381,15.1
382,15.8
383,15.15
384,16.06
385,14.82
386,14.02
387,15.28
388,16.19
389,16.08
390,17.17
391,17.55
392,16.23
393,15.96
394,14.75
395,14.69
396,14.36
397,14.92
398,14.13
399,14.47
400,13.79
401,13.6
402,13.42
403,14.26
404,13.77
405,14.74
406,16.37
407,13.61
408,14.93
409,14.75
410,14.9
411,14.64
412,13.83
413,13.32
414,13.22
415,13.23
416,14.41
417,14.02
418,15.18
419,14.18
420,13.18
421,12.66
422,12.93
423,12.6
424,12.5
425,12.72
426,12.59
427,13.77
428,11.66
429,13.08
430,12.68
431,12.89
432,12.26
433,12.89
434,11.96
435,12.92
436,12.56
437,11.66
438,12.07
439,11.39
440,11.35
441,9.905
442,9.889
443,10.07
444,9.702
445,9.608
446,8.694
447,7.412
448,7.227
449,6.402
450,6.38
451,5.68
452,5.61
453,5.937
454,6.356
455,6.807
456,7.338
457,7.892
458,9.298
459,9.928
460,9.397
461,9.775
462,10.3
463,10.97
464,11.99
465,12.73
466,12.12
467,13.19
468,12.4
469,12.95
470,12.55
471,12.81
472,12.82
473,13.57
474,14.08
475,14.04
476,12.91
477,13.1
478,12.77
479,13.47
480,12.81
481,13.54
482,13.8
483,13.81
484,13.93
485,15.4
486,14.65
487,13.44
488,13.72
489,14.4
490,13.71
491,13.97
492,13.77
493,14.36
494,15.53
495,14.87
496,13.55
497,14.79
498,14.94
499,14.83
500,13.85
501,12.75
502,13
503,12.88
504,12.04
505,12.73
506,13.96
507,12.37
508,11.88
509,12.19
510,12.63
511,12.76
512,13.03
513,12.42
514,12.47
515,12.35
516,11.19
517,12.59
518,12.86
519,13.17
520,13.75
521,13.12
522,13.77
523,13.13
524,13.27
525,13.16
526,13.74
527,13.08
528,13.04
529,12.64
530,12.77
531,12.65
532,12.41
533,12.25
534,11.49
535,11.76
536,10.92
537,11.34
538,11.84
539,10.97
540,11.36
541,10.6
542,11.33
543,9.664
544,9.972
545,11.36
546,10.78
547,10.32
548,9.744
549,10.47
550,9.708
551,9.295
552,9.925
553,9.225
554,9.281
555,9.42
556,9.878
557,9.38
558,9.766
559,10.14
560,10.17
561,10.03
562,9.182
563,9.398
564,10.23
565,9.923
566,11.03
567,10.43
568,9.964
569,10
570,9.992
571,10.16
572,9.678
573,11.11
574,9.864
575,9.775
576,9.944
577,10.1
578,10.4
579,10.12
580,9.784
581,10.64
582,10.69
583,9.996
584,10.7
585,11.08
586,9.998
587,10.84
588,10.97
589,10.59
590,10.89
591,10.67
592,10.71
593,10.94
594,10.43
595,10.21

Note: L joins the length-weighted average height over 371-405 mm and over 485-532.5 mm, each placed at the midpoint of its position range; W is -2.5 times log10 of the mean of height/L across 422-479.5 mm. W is 0.28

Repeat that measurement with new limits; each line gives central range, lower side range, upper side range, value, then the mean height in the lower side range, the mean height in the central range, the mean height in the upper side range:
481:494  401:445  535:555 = -0.21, 13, 14.1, 10.4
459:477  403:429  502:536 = 0.08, 13.7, 12.2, 12.7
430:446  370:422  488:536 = 0.24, 14.7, 11.4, 13.1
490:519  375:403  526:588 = -0.11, 15.1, 13.2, 10.6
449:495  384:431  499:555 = 0.11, 14.2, 11.8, 12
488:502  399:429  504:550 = -0.13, 13.8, 14.2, 12.1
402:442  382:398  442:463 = -0.13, 15.5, 13.2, 8.11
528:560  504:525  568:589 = 0.09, 12.8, 10.8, 10.3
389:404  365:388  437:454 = -0.14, 15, 14.9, 8.61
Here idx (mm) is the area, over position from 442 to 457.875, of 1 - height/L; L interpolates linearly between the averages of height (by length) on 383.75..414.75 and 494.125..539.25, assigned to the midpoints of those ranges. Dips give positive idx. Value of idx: 7.3 mm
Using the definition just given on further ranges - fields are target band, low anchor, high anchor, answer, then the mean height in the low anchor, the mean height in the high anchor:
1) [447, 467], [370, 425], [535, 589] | 6.7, 14.6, 10.3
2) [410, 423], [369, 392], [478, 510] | 0.9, 15.3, 13.7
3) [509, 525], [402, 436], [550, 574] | -2.6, 13.5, 9.89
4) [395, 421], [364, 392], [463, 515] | 0.9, 15.2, 13.3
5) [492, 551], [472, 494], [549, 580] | -2.2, 13.8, 9.92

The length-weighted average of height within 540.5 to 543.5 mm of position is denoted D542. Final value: 10.5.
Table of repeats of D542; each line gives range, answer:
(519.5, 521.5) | 13.4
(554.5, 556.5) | 9.65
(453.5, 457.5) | 7.1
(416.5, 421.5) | 13.8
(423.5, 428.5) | 12.6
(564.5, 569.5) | 10.3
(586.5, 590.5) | 10.8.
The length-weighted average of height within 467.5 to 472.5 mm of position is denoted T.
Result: 12.7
